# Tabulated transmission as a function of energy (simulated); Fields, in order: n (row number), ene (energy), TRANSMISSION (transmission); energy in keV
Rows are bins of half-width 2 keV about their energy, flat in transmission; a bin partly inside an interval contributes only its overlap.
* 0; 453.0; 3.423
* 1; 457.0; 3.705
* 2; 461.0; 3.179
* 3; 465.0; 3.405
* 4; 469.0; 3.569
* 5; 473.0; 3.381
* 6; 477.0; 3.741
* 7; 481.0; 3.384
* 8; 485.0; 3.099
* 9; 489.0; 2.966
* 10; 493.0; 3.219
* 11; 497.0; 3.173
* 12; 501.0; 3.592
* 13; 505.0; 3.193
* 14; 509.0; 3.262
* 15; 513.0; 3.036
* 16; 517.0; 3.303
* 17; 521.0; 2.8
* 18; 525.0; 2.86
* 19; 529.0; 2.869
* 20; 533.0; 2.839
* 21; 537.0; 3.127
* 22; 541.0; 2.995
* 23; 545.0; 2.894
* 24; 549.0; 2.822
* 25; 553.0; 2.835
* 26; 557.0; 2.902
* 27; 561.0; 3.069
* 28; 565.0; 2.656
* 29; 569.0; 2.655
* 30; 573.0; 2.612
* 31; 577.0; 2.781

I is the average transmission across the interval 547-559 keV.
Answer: 2.85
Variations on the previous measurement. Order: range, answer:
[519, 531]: 2.84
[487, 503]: 3.24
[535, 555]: 2.93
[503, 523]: 3.12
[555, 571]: 2.82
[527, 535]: 2.85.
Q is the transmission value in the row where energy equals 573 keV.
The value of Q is 2.612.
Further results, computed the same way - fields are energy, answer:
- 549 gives 2.822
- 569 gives 2.655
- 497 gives 3.173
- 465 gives 3.405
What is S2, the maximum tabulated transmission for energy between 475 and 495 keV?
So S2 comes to 3.741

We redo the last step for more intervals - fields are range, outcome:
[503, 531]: 3.303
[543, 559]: 2.902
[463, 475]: 3.569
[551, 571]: 3.069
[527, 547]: 3.127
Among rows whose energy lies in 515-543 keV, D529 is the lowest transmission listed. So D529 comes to 2.8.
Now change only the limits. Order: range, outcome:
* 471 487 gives 3.099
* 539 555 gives 2.822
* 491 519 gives 3.036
